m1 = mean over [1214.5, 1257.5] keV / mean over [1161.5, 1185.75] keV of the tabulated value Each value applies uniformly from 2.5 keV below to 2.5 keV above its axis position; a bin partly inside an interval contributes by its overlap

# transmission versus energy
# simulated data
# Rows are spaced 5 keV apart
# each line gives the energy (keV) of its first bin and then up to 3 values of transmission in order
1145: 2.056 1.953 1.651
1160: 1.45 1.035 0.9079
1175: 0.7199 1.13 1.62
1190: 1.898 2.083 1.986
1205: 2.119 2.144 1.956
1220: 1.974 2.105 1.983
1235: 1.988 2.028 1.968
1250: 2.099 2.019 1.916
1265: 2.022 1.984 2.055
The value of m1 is 1.90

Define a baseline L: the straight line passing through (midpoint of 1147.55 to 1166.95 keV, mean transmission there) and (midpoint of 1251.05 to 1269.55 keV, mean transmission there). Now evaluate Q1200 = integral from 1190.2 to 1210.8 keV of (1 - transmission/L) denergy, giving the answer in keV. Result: -3.93 keV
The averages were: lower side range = 1.53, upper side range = 1.99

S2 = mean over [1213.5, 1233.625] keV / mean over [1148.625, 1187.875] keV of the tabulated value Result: 1.55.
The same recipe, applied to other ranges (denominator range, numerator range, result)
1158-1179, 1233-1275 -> 1.96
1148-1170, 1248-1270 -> 1.39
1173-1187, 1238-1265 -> 1.74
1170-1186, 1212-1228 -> 1.88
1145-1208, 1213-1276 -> 1.28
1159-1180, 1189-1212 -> 2.03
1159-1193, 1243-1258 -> 1.62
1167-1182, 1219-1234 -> 2.21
